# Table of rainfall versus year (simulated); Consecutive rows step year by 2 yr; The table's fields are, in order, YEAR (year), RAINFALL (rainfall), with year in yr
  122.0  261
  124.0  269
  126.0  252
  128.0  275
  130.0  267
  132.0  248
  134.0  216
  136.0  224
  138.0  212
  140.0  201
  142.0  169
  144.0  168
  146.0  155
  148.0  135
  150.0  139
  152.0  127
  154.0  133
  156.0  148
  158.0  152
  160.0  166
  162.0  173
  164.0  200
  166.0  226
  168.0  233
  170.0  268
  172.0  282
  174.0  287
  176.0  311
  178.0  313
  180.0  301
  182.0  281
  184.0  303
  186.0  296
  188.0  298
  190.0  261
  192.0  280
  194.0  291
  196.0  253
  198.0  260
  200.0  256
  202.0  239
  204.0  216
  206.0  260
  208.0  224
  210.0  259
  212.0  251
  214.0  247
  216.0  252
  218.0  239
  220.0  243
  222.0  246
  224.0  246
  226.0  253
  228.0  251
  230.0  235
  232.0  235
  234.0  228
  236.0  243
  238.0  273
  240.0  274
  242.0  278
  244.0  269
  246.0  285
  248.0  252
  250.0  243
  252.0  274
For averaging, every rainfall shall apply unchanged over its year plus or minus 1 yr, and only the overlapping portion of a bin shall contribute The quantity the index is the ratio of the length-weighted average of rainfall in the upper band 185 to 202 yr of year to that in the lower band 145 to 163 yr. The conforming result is 1.85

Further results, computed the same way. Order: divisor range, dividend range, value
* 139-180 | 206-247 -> 1.25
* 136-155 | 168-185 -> 1.77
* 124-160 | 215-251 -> 1.32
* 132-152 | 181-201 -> 1.54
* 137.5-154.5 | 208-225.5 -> 1.55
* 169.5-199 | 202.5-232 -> 0.85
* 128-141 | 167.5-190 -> 1.25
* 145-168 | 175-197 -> 1.78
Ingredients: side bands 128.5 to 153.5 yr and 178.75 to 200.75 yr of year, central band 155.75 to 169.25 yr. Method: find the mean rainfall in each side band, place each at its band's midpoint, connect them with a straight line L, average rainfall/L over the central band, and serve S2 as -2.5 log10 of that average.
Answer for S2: 0.22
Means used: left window 189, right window 281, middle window 189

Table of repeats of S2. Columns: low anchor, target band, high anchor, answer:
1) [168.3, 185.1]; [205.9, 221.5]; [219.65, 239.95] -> 0.06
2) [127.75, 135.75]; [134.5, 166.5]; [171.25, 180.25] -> 0.49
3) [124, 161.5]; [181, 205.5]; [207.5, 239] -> -0.20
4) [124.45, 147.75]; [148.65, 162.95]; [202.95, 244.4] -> 0.45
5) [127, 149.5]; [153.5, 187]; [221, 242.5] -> -0.09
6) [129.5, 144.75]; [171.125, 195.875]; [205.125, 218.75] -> -0.24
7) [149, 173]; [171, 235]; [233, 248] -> -0.17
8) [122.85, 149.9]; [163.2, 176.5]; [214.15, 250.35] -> -0.14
